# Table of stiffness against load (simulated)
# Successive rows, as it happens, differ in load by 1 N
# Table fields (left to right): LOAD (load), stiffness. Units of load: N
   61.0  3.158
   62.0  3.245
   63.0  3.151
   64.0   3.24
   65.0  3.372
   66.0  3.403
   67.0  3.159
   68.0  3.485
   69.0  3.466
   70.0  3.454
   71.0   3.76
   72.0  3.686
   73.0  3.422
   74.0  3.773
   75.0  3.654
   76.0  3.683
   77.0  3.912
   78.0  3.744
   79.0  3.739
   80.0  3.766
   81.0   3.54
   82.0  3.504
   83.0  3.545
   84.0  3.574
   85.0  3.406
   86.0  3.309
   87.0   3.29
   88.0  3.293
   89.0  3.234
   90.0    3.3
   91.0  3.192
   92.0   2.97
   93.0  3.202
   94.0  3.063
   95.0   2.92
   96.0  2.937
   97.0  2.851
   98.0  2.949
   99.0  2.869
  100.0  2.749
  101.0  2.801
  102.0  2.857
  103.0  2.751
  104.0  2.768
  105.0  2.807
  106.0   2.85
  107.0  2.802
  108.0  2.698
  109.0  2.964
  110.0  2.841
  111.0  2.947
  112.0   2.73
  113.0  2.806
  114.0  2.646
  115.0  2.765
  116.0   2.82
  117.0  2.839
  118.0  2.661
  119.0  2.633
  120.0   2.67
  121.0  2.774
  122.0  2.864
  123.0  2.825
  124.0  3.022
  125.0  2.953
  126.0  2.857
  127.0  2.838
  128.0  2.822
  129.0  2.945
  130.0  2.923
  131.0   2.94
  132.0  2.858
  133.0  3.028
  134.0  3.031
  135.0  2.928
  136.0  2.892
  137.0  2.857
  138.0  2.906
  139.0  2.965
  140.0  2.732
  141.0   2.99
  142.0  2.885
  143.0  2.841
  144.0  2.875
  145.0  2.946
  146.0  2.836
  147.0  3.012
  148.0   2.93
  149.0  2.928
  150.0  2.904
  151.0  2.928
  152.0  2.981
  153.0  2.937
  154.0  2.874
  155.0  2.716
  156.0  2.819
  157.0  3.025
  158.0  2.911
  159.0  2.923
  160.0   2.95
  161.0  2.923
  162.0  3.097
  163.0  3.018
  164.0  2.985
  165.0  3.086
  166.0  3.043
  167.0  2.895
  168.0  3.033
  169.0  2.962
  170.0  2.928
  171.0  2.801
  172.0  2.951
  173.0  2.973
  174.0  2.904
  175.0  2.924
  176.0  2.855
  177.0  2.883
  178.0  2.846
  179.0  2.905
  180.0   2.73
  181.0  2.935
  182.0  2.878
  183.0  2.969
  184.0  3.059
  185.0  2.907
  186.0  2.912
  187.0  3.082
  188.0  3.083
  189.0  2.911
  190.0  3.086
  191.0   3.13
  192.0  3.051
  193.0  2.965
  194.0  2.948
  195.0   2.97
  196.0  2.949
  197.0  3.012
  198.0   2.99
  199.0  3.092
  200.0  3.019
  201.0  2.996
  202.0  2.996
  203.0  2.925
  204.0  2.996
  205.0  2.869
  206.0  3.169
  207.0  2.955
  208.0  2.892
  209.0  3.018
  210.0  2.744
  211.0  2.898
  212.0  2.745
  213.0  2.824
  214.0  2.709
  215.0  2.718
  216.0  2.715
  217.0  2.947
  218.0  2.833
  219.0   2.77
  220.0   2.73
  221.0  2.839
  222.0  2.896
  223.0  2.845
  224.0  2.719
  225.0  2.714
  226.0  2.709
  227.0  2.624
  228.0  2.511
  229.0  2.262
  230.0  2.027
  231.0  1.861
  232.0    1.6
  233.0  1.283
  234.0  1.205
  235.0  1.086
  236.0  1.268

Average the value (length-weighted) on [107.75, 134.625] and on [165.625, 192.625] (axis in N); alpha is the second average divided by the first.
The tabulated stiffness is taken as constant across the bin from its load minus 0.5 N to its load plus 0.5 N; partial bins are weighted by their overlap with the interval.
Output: 1.04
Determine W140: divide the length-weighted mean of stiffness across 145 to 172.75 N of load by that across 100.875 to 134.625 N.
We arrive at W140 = 1.0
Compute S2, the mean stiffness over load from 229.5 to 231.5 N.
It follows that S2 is 1.94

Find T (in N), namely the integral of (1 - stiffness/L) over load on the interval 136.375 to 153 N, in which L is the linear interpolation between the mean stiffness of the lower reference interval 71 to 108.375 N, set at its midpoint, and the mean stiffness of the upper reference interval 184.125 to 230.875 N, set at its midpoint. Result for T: 0.82 N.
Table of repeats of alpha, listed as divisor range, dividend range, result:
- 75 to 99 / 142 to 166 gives 0.88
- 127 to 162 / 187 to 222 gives 1.01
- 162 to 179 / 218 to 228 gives 0.93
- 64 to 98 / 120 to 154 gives 0.85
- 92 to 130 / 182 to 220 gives 1.03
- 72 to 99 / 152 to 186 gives 0.87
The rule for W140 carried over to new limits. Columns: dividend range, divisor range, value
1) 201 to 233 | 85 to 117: 0.92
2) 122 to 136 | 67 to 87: 0.81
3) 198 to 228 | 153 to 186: 0.98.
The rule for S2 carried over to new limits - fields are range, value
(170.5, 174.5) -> 2.91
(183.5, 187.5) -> 2.99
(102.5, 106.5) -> 2.79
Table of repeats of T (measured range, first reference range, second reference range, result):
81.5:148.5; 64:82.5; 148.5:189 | 7.19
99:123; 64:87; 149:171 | 3.70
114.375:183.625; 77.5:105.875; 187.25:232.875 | 2.03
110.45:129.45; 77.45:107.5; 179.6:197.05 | 1.79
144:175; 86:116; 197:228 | -0.49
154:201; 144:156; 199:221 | -1.02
